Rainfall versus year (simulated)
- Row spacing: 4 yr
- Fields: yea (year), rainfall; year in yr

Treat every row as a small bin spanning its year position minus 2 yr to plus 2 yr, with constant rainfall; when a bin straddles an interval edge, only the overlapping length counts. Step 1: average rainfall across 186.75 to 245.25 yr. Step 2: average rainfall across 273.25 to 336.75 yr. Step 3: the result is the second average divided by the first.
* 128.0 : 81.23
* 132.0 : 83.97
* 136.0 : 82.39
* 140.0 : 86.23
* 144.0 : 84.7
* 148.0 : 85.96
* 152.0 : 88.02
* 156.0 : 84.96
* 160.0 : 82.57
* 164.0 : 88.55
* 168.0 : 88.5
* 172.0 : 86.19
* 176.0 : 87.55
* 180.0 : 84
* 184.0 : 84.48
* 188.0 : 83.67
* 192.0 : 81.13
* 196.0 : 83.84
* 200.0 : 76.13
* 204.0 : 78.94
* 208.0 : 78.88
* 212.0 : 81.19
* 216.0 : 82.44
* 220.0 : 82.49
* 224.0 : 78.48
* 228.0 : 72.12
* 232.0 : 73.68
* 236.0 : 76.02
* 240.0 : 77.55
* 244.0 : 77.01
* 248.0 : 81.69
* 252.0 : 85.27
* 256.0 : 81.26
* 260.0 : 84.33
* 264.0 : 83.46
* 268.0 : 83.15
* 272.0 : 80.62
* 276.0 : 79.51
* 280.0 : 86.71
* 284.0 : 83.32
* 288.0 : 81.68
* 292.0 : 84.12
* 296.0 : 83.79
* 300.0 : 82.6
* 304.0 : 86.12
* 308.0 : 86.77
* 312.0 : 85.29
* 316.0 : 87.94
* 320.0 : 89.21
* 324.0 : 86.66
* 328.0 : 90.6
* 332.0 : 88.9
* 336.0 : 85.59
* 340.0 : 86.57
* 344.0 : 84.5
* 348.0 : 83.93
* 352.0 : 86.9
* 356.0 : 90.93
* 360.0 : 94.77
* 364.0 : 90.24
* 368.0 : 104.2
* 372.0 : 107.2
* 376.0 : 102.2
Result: 1.08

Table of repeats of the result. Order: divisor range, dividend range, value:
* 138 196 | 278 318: 0.99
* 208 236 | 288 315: 1.08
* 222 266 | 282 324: 1.08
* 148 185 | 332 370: 1.04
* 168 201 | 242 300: 0.98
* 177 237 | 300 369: 1.10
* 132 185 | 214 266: 0.93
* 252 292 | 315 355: 1.05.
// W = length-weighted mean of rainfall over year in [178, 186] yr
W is 84.2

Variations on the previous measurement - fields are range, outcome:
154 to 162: 83.8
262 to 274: 82.4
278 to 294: 84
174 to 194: 84.2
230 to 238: 74.8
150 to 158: 86.5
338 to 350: 85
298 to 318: 85.7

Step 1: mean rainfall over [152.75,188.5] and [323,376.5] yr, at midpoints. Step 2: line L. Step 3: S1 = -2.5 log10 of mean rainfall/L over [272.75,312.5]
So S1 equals 0.073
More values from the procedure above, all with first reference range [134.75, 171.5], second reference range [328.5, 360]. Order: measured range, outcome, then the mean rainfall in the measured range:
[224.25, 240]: 0.156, 74.9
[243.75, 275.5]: 0.058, 82.3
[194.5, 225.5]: 0.079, 80.3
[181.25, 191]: 0.030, 83.8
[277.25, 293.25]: 0.041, 83.7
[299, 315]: 0.020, 85.5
